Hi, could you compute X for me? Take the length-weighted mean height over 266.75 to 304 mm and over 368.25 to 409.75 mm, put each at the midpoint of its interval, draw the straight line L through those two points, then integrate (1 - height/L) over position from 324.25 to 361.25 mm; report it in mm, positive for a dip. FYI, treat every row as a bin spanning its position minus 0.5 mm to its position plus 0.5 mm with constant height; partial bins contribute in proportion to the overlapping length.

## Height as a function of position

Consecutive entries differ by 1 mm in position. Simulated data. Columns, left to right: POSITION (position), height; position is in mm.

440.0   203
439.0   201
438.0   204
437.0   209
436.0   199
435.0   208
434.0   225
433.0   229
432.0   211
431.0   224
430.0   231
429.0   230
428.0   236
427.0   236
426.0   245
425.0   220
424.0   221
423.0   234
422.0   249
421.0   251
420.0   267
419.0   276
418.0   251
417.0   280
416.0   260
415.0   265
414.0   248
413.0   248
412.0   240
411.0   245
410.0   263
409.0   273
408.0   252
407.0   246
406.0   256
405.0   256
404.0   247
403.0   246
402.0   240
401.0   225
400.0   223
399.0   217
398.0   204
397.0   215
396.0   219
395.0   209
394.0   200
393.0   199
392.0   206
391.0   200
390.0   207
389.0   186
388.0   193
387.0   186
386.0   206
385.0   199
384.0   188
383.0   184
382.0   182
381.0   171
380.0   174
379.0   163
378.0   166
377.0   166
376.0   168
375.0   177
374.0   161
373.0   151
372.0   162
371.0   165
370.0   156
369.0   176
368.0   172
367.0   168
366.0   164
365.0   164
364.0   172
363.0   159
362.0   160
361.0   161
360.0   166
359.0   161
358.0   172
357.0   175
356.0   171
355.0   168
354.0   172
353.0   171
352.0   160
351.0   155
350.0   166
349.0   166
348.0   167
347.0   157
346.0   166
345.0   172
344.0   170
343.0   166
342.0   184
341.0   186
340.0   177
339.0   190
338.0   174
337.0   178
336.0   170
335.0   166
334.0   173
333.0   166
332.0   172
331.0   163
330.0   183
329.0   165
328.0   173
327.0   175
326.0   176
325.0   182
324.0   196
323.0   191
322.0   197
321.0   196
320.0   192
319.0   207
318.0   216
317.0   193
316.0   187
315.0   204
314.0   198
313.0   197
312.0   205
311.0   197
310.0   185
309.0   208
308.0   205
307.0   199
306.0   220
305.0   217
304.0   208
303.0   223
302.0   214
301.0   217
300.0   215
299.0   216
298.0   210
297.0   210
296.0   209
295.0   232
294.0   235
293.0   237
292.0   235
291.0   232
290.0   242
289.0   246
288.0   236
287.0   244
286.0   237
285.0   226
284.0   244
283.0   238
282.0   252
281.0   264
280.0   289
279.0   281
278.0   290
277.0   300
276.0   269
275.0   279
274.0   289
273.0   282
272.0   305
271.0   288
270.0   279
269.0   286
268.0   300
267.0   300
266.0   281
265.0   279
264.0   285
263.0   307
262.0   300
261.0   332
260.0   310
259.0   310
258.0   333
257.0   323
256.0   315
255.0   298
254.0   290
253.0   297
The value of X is 8.70 mm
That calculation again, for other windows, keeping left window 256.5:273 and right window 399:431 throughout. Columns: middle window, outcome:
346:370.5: 9.27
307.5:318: 3.13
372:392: 6.00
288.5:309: 4.80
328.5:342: 4.94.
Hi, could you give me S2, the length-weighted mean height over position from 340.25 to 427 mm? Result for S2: 200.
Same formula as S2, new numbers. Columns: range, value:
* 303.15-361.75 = 182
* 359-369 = 165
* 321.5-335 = 177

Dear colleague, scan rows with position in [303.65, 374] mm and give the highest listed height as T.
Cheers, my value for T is 220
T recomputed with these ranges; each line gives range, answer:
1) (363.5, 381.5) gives 177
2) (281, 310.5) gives 264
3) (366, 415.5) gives 273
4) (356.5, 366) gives 175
